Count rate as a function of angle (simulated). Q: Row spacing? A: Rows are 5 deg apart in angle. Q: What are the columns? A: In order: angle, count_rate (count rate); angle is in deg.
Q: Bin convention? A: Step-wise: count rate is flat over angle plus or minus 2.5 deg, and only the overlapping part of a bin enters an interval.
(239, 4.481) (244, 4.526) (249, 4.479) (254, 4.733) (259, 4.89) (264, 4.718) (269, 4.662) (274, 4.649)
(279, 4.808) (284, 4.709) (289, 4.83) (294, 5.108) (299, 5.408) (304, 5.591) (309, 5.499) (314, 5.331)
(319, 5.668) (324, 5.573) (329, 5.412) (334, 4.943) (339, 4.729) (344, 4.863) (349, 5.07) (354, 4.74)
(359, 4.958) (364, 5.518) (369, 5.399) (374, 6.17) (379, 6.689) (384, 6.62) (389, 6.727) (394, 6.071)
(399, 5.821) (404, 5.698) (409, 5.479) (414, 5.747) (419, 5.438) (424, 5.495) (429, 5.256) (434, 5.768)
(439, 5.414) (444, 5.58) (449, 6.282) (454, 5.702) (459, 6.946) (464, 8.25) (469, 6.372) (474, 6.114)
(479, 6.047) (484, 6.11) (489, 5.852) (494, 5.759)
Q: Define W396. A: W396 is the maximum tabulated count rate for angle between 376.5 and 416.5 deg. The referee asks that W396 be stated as 6.727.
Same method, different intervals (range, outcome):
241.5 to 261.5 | 4.89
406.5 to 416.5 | 5.747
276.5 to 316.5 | 5.591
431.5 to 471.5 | 8.25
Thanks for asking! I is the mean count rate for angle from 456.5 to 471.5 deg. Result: 7.19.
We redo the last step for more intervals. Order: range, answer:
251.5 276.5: 4.73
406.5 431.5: 5.48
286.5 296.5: 4.97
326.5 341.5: 5.03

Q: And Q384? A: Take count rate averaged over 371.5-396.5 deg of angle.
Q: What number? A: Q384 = 6.46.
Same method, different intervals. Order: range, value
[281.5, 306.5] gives 5.13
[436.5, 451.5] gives 5.76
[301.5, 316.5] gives 5.47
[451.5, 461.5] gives 6.32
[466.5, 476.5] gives 6.24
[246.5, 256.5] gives 4.61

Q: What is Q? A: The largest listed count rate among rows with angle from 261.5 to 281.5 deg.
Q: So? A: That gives 4.808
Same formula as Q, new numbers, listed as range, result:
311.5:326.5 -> 5.668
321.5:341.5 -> 5.573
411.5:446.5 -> 5.768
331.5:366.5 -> 5.518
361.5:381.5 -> 6.689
